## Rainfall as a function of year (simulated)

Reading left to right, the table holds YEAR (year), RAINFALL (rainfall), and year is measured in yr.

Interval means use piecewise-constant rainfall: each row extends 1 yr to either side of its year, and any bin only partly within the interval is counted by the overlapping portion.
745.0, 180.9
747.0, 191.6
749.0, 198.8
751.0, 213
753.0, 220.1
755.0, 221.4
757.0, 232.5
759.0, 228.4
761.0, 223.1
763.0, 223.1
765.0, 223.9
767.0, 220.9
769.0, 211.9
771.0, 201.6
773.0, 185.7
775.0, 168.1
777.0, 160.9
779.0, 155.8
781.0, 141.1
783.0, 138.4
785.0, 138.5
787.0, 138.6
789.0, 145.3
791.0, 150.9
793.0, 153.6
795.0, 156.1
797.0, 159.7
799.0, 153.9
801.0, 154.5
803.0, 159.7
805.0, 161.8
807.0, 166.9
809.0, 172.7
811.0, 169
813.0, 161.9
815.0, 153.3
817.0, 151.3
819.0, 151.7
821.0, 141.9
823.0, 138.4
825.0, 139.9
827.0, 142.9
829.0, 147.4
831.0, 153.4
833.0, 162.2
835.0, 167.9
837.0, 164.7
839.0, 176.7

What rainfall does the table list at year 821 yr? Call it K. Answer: 141.9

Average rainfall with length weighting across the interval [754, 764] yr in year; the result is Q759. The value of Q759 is 226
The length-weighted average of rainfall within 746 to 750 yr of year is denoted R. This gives 195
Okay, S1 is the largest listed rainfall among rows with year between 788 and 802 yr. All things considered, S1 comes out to 159.7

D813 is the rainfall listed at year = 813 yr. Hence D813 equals 161.9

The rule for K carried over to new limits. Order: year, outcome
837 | 164.7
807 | 166.9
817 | 151.3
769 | 211.9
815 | 153.3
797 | 159.7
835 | 167.9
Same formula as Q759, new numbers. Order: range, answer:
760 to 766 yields 223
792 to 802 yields 156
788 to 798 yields 153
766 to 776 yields 198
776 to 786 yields 147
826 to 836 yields 155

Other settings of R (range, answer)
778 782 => 148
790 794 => 152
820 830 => 142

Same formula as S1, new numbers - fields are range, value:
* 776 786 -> 160.9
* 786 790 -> 145.3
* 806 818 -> 172.7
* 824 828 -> 142.9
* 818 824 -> 151.7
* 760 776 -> 223.9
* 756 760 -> 232.5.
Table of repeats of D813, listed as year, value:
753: 220.1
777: 160.9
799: 153.9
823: 138.4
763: 223.1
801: 154.5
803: 159.7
